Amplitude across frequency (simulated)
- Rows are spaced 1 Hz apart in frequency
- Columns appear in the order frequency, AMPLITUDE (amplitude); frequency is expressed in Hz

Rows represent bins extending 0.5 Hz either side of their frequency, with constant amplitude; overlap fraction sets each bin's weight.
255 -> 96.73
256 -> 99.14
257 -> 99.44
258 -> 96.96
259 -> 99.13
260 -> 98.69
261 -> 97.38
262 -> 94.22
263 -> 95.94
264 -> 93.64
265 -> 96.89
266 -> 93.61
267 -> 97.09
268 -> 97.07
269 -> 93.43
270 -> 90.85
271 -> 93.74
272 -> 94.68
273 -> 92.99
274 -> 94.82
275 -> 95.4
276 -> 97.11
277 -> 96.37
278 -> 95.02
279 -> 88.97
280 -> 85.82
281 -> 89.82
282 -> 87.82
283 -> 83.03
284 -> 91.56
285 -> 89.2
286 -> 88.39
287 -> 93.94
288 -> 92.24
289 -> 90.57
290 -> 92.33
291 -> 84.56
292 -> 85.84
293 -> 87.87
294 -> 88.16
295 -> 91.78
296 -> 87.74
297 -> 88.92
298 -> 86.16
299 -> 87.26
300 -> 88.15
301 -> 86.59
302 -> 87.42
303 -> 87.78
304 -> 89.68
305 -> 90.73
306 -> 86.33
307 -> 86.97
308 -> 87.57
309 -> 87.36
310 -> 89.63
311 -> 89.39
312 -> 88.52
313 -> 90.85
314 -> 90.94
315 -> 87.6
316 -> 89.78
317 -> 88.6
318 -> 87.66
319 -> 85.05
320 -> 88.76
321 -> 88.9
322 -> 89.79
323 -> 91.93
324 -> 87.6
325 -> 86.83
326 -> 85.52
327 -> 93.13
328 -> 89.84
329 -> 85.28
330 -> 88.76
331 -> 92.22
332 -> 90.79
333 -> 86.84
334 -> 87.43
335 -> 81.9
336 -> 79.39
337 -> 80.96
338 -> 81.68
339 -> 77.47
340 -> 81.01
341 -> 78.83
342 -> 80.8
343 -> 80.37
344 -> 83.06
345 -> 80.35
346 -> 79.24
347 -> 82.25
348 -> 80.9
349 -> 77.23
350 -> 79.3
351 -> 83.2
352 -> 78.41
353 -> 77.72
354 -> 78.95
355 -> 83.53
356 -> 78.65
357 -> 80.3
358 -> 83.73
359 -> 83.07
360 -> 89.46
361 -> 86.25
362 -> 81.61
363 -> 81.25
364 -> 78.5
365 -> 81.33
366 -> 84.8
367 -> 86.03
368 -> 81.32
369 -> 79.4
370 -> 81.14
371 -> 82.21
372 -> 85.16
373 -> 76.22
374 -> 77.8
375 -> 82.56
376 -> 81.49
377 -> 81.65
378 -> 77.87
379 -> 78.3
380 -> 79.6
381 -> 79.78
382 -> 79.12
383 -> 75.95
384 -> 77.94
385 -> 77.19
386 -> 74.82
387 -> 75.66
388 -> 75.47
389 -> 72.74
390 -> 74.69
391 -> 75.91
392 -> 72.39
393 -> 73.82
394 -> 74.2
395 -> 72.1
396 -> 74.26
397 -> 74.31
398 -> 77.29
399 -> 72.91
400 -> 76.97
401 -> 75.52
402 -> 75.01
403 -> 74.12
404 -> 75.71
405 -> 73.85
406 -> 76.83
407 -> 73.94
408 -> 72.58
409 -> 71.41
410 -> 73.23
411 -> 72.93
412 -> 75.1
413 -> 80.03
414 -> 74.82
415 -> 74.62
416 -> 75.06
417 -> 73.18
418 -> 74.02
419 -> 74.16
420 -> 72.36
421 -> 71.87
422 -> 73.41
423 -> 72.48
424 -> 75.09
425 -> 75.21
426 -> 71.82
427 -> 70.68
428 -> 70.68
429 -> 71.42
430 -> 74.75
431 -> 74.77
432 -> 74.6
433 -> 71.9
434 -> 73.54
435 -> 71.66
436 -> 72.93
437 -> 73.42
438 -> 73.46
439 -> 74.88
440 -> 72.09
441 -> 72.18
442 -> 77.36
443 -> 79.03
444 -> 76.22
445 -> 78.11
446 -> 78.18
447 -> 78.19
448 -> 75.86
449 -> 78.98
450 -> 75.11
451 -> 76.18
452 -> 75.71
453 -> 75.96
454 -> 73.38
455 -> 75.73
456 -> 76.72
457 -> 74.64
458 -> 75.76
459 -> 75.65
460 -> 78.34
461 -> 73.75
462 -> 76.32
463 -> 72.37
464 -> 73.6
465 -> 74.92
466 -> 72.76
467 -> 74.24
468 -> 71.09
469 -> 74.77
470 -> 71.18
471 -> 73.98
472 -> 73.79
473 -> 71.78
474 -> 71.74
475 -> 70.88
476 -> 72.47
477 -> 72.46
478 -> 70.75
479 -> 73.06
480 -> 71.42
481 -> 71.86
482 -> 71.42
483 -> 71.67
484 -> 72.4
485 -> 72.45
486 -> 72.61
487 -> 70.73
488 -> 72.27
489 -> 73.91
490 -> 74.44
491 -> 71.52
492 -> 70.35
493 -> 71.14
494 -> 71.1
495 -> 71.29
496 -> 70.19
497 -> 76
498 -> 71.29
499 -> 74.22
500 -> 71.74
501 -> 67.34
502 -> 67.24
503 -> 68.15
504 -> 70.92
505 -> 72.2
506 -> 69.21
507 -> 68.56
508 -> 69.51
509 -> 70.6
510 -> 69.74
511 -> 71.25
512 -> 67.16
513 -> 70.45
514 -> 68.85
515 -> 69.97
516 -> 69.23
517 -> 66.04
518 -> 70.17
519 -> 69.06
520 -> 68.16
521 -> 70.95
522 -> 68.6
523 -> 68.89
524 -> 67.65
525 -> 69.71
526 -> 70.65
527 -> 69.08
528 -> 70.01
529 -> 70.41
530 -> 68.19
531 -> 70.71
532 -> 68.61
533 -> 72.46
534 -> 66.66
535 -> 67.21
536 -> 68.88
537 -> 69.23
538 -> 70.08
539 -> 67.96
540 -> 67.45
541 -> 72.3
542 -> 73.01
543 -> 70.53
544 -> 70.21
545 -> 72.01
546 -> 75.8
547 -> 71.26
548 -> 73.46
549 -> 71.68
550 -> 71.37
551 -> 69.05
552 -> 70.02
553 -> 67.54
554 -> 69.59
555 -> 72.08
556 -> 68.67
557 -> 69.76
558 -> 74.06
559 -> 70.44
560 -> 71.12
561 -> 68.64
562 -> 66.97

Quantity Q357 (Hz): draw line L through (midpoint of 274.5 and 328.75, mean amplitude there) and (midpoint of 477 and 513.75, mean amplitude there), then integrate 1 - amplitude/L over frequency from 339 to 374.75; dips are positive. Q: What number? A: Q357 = 1.2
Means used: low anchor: 89.1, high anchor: 71.1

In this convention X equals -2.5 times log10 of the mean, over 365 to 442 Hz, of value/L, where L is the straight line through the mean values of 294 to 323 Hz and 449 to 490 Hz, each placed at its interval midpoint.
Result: 0.06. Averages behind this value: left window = 88.5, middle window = 75.6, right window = 73.6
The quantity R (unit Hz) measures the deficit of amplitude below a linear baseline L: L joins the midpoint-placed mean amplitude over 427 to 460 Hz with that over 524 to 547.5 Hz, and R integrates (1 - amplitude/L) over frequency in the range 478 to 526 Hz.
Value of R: 0.9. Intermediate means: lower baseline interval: 75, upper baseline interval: 70.1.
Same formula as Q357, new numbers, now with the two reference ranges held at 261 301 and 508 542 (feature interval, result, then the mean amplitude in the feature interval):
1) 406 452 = 2.1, 74.3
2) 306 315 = 0.0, 88.7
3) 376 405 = 2.0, 76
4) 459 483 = 0.4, 73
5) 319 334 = -0.3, 88.8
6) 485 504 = 0.2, 71.4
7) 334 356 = 1.3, 80.4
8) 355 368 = 0.2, 82.9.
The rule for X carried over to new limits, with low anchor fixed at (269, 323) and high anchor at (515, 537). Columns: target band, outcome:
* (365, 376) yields 0.018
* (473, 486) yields 0.020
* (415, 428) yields 0.075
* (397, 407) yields 0.069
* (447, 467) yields -0.002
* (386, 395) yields 0.097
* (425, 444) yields 0.054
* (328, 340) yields 0.018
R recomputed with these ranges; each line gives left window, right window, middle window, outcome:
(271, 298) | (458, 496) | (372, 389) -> 0.71 Hz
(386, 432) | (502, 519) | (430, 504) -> -2.10 Hz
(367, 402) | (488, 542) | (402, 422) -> 0.43 Hz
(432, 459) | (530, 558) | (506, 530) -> 0.77 Hz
